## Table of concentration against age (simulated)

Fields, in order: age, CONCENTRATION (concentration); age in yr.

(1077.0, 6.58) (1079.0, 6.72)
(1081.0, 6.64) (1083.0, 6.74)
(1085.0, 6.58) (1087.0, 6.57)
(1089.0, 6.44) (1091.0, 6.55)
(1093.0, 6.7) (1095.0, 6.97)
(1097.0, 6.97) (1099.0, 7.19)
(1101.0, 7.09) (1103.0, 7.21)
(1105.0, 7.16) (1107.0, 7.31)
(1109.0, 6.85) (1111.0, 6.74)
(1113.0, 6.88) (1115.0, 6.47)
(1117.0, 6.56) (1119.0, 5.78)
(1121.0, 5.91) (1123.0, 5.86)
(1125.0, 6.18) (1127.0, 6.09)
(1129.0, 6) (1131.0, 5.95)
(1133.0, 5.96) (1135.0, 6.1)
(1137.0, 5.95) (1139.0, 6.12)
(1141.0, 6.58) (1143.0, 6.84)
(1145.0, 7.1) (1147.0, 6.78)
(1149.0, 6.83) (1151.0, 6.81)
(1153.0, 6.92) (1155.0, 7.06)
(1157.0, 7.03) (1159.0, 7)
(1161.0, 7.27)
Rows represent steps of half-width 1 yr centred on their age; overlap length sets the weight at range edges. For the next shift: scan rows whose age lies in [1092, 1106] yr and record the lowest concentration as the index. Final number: 6.7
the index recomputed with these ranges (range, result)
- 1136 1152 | 5.95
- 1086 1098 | 6.44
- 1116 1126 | 5.78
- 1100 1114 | 6.74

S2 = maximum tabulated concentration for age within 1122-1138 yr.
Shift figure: 6.18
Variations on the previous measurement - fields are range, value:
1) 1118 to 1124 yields 5.91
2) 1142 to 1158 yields 7.1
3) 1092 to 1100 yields 7.19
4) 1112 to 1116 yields 6.88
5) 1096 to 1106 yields 7.21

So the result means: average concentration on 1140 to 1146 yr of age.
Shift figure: 6.84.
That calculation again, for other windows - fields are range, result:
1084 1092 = 6.54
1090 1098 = 6.8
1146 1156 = 6.88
